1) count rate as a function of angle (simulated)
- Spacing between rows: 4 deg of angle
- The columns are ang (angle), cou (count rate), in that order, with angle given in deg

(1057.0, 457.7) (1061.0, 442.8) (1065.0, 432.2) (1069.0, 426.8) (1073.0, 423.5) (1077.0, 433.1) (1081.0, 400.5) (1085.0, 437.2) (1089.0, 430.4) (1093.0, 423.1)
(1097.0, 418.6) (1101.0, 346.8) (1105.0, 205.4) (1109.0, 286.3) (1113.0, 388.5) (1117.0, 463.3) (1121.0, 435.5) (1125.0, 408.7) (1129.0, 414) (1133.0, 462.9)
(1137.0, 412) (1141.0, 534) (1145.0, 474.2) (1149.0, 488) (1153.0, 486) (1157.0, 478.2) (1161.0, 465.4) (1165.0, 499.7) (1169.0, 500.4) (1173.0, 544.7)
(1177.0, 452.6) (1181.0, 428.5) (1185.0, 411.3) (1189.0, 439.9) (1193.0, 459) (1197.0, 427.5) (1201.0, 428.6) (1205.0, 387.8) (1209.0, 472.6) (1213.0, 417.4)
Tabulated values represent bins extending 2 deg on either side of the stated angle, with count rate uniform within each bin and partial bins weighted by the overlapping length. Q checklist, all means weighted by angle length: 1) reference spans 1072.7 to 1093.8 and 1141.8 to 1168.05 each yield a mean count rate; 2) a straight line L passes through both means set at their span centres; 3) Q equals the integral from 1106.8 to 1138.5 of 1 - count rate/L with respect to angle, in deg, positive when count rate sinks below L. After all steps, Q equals 3.52 deg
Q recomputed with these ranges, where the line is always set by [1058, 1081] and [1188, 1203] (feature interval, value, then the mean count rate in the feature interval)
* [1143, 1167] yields -2.5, 482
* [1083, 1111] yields 4.4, 364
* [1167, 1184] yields -1.6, 477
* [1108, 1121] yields 1.1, 395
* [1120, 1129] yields 0.3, 419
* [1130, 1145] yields -1.1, 467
